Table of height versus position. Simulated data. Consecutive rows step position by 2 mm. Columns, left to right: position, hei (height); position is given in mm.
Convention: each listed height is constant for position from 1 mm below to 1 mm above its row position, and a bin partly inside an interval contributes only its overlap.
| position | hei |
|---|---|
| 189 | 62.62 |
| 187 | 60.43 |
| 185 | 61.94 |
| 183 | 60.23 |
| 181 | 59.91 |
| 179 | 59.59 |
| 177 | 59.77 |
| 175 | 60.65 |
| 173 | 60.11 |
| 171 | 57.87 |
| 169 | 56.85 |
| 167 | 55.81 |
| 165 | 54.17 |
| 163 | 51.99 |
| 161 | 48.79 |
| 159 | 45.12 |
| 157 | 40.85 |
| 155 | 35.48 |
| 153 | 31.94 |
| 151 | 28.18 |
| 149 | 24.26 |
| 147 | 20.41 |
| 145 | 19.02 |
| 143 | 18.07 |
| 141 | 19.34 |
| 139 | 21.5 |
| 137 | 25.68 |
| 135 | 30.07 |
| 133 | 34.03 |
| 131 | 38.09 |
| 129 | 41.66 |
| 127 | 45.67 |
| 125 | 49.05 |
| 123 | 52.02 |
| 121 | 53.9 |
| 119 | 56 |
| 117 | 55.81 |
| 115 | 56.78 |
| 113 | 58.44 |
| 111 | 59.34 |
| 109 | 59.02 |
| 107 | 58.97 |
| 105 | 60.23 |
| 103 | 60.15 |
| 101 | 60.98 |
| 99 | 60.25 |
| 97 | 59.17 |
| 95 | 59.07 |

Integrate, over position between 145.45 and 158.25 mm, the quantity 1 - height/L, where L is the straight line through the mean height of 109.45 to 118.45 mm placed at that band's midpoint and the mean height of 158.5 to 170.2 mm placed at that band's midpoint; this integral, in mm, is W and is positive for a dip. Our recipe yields 5.6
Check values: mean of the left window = 57.6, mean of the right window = 52.5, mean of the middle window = 30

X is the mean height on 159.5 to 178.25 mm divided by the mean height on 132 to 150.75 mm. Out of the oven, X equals 2.35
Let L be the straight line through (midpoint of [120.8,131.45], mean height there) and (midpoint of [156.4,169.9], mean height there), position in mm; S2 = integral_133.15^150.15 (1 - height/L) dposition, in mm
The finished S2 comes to 8.93 mm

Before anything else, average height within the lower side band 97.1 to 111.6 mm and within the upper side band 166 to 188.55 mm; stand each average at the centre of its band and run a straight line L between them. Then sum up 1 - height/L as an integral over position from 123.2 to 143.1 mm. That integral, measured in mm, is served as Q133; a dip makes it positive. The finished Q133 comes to 8.6 mm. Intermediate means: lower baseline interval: 59.8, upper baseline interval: 59.5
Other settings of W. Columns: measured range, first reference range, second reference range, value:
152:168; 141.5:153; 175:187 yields -3.6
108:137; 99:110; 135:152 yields -3.8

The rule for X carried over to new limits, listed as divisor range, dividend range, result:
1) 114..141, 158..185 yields 1.34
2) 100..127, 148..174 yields 0.80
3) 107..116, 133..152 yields 0.40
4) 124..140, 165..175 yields 1.61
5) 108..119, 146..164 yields 0.63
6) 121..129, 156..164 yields 0.96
